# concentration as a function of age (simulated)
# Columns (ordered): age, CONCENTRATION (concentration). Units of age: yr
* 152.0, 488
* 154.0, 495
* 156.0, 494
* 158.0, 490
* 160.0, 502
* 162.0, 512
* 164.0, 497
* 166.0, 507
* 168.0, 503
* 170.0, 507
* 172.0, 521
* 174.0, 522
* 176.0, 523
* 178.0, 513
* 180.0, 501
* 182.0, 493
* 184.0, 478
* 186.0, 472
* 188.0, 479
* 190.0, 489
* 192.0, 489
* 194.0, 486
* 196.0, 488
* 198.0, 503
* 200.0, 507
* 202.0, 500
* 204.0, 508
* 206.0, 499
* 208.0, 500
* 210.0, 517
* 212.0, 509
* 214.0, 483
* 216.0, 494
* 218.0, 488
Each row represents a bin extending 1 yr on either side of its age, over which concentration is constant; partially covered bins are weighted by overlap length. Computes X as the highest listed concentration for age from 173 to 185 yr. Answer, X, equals 523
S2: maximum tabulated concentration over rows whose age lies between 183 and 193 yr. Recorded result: 489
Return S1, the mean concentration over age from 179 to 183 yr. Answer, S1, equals 497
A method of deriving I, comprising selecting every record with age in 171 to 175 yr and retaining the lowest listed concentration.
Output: 521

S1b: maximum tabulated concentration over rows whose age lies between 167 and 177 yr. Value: 523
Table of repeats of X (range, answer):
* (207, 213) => 517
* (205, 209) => 500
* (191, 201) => 507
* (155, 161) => 502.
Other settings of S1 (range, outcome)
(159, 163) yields 507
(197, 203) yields 503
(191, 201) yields 495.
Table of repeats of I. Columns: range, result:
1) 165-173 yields 503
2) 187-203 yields 479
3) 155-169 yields 490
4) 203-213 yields 499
